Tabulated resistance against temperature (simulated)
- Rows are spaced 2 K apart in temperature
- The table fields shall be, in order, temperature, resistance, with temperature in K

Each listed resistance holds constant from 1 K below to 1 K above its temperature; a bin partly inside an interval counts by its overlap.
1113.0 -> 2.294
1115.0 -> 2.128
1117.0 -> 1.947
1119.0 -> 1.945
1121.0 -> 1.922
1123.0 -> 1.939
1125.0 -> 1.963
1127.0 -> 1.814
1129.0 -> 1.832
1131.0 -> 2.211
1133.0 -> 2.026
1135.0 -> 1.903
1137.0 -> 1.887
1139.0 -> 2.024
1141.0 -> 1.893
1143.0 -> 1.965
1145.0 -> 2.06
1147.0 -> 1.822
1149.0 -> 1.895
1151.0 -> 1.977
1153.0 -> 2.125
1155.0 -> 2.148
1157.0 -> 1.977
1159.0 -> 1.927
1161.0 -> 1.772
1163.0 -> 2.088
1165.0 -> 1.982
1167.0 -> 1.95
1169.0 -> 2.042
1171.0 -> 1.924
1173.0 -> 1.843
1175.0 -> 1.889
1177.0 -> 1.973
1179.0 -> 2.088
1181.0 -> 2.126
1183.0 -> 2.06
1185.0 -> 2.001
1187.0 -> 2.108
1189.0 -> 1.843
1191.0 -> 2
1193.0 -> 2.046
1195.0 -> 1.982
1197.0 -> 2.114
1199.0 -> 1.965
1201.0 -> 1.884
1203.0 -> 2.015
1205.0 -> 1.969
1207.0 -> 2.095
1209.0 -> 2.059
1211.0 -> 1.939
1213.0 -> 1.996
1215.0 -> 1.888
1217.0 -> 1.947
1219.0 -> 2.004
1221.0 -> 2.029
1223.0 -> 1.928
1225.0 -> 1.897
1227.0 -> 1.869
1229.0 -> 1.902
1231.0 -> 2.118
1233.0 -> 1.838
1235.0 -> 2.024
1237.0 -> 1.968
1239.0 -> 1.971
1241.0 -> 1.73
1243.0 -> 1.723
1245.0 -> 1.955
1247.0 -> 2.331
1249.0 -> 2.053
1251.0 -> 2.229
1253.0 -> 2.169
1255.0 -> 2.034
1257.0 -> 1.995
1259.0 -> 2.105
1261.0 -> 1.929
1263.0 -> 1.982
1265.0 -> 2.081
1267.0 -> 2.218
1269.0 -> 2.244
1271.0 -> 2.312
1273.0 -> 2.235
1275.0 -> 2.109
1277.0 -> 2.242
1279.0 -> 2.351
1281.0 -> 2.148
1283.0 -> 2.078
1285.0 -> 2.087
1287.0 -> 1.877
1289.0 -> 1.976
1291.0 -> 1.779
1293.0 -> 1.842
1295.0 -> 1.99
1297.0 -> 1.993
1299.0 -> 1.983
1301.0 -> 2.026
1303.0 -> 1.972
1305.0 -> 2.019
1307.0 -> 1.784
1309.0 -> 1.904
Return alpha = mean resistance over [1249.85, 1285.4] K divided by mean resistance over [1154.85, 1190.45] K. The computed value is 1.08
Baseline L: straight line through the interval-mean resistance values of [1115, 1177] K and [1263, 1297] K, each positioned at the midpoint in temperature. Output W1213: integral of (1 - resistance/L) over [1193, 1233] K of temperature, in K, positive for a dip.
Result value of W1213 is 0.95 K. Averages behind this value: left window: 1.96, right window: 2.09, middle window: 1.98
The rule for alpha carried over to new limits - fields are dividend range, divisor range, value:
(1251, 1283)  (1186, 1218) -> 1.08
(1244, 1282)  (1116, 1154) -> 1.10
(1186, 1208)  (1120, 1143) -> 1.03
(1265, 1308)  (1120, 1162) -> 1.05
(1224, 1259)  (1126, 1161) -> 1.01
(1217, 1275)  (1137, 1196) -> 1.02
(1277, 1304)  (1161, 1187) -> 1.01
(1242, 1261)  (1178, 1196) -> 1.02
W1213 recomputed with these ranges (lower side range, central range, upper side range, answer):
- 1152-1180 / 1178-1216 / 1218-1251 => -0.7 K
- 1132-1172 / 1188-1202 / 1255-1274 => 0.3 K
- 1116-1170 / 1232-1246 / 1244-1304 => 1.1 K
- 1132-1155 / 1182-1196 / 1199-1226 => -0.2 K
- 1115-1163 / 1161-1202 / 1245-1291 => 0.5 K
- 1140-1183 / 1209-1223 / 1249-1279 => 0.6 K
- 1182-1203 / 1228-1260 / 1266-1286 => 1.8 K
